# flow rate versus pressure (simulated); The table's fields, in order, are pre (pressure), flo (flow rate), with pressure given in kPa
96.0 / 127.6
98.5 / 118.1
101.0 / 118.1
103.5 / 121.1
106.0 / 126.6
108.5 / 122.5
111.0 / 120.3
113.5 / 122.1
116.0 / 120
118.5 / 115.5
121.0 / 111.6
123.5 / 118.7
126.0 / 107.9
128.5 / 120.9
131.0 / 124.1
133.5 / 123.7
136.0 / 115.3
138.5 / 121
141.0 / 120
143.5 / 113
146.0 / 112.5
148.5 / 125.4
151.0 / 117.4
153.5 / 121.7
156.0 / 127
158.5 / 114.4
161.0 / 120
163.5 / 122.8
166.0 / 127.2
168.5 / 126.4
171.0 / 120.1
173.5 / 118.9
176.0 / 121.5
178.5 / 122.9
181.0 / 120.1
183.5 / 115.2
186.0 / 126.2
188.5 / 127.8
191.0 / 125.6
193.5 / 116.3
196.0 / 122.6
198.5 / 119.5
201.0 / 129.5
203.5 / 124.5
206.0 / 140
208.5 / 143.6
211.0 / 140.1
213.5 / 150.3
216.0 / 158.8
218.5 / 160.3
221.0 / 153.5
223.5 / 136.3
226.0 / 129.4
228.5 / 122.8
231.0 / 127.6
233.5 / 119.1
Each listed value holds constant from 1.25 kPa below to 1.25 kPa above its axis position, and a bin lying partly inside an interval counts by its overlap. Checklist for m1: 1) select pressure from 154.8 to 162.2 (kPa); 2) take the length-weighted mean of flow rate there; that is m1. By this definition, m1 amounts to 120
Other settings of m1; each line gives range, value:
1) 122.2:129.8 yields 116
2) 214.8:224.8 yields 152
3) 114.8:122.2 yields 116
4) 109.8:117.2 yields 121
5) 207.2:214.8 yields 145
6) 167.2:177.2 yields 122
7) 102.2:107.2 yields 124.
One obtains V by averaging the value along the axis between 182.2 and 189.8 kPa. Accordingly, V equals 123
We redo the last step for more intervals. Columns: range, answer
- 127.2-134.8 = 123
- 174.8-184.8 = 120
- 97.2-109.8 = 121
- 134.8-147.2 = 116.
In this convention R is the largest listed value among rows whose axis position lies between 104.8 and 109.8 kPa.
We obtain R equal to 126.6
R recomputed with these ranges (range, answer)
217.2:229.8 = 160.3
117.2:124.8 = 118.7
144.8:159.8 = 127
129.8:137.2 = 124.1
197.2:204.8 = 129.5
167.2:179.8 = 126.4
